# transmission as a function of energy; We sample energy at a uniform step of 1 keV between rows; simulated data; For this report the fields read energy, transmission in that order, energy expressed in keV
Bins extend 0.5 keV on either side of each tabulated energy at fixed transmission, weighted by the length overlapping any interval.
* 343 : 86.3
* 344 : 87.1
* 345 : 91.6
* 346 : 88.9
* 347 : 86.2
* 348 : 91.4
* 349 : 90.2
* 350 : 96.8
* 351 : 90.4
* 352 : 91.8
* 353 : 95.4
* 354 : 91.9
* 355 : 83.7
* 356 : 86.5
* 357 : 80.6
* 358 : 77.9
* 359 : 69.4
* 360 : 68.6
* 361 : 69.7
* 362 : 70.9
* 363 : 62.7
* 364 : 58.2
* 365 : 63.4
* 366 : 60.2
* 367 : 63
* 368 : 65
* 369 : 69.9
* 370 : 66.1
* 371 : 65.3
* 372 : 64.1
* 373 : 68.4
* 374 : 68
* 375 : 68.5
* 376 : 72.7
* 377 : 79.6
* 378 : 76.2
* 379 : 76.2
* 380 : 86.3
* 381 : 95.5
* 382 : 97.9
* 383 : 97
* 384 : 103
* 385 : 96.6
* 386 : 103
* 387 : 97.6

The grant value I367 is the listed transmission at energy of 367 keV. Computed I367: 63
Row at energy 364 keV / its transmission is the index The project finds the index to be 58.2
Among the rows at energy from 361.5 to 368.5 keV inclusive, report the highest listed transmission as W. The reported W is 70.9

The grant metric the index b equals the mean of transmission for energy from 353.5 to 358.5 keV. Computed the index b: 84.1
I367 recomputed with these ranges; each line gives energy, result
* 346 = 88.9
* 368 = 65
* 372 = 64.1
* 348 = 91.4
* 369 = 69.9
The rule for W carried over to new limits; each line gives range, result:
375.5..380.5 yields 86.3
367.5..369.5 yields 69.9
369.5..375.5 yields 68.5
